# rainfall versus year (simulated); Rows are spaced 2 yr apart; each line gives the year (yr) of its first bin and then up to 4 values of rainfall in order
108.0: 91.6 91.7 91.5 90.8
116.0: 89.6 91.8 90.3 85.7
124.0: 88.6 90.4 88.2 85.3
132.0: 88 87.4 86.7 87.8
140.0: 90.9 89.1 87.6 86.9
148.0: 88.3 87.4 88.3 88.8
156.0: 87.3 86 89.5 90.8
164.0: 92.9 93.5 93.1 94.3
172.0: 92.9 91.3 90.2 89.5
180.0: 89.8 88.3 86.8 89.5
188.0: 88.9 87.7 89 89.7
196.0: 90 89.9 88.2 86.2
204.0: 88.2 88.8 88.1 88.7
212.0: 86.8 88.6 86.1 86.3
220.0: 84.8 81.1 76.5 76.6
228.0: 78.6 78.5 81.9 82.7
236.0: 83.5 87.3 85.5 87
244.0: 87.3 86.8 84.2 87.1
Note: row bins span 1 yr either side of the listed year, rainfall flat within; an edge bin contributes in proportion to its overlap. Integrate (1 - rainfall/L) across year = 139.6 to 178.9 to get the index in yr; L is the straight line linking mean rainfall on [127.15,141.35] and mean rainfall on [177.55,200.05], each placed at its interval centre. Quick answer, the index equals -0.7 yr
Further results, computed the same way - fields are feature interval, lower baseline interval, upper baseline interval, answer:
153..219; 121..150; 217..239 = -3.75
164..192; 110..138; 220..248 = -1.51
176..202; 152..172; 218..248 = -0.35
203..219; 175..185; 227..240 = -0.49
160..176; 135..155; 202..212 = -0.76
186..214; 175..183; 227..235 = -0.89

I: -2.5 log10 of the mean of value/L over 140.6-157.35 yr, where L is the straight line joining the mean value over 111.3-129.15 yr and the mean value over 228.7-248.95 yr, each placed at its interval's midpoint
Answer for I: 0.004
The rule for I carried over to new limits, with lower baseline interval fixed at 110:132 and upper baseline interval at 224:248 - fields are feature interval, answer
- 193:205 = -0.05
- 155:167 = -0.04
